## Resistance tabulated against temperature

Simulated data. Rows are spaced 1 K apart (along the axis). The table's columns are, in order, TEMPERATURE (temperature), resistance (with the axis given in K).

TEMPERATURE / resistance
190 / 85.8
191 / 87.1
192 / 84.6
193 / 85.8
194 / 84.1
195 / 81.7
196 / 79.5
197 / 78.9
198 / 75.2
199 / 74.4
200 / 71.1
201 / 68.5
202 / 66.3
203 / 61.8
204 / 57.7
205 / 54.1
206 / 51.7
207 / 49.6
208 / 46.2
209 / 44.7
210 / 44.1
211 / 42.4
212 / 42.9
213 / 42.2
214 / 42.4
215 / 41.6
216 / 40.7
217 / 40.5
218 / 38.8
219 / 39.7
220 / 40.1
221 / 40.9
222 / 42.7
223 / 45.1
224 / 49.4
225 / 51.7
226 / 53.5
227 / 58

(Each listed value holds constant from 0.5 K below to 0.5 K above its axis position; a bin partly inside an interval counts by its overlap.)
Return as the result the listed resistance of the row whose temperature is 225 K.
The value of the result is 51.7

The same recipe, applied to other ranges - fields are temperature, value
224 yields 49.4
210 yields 44.1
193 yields 85.8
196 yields 79.5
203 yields 61.8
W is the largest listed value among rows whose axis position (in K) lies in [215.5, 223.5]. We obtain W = 45.1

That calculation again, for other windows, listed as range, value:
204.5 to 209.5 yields 54.1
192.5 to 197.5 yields 85.8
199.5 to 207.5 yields 71.1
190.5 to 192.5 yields 87.1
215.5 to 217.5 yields 40.7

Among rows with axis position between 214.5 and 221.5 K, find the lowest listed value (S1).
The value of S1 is 38.8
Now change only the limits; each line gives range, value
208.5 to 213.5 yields 42.2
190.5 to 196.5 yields 79.5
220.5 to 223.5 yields 40.9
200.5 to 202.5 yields 66.3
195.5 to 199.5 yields 74.4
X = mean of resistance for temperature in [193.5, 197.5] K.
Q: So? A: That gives 81.1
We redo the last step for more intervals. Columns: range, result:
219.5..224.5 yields 43.6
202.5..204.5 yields 59.8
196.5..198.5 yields 77.1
